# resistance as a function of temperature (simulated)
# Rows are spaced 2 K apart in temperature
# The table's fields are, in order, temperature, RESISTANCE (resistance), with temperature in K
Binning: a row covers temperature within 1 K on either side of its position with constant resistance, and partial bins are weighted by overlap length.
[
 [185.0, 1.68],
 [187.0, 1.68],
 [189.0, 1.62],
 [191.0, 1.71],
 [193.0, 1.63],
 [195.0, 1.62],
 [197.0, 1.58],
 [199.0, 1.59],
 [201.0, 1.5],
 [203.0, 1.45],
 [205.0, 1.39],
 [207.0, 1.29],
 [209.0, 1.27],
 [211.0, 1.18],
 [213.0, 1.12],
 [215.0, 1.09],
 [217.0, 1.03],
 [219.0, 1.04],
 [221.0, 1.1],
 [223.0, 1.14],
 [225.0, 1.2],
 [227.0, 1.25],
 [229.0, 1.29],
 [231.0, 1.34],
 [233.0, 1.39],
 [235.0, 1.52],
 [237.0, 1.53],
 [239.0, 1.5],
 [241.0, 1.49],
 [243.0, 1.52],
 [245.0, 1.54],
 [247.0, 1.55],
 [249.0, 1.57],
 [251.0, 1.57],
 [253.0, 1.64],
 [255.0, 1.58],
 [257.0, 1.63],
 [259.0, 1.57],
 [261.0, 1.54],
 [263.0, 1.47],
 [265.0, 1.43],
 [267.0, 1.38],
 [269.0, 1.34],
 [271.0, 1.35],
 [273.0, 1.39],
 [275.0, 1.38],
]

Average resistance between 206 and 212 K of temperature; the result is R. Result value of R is 1.25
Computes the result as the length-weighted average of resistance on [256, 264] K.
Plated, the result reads 1.55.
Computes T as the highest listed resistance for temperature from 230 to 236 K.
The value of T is 1.52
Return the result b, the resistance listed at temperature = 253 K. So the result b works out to 1.64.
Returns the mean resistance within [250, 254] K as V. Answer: 1.6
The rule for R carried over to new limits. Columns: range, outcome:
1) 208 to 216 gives 1.17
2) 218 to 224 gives 1.09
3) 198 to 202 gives 1.54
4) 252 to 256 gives 1.61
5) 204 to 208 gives 1.34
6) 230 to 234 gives 1.36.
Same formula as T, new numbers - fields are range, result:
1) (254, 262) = 1.63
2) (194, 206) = 1.62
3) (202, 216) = 1.45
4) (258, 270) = 1.57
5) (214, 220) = 1.09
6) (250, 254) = 1.64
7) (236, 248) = 1.55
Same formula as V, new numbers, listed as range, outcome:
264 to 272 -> 1.38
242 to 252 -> 1.55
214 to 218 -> 1.06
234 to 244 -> 1.51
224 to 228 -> 1.23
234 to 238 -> 1.52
